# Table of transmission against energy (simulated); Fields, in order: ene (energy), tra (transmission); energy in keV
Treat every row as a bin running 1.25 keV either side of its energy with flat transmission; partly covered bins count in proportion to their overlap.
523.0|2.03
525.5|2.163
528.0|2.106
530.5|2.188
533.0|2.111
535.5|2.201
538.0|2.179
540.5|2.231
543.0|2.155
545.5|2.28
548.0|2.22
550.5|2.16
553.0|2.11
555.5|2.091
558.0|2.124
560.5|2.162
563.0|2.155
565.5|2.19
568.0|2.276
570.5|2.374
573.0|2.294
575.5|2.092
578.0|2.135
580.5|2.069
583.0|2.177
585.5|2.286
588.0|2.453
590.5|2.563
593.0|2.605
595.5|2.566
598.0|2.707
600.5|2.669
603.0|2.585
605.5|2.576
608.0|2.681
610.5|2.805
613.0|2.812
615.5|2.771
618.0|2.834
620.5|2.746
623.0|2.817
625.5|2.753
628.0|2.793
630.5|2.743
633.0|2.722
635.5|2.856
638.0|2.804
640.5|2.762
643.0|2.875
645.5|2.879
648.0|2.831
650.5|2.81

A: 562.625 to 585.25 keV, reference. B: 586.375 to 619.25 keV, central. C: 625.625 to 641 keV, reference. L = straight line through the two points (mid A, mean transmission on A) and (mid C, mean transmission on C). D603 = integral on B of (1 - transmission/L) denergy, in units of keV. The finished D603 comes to -2.3 keV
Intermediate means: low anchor 2.2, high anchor 2.78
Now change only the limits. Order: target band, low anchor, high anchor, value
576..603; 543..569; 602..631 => 0.8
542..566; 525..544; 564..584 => 0.2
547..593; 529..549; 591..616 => 3.7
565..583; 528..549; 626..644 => 1.5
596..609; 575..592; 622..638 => -0.9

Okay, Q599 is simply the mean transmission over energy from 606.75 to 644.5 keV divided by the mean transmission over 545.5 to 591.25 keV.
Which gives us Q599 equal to 1.26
